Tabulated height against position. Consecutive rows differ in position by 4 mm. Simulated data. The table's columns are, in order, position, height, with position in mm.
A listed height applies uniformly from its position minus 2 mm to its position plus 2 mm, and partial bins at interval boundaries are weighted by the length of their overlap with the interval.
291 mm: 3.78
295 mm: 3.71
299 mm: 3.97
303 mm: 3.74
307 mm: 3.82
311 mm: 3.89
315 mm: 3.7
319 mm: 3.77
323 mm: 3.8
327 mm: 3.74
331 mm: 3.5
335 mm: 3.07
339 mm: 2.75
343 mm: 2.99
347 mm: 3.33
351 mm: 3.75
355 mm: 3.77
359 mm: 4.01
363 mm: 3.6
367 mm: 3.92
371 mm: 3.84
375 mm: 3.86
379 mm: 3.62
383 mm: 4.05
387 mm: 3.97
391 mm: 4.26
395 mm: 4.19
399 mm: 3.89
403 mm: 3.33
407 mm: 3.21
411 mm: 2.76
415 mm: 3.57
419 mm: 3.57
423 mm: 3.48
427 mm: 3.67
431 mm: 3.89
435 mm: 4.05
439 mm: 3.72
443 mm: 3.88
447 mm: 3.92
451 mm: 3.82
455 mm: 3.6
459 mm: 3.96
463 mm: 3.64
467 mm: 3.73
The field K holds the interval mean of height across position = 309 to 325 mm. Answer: 3.79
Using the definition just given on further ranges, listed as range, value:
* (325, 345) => 3.21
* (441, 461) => 3.84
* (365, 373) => 3.88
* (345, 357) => 3.62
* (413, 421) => 3.57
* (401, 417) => 3.22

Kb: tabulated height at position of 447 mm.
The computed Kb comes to 3.92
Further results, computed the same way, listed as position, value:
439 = 3.72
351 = 3.75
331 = 3.5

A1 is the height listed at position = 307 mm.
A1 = 3.82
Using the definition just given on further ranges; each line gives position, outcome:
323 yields 3.8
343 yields 2.99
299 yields 3.97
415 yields 3.57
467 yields 3.73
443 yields 3.88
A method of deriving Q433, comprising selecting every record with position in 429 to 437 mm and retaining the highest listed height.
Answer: 4.05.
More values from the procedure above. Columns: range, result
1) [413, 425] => 3.57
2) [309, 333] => 3.89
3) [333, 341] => 3.07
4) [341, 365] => 4.01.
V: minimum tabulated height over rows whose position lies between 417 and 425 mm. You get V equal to 3.48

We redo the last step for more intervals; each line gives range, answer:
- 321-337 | 3.07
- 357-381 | 3.6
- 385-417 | 2.76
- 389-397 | 4.19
